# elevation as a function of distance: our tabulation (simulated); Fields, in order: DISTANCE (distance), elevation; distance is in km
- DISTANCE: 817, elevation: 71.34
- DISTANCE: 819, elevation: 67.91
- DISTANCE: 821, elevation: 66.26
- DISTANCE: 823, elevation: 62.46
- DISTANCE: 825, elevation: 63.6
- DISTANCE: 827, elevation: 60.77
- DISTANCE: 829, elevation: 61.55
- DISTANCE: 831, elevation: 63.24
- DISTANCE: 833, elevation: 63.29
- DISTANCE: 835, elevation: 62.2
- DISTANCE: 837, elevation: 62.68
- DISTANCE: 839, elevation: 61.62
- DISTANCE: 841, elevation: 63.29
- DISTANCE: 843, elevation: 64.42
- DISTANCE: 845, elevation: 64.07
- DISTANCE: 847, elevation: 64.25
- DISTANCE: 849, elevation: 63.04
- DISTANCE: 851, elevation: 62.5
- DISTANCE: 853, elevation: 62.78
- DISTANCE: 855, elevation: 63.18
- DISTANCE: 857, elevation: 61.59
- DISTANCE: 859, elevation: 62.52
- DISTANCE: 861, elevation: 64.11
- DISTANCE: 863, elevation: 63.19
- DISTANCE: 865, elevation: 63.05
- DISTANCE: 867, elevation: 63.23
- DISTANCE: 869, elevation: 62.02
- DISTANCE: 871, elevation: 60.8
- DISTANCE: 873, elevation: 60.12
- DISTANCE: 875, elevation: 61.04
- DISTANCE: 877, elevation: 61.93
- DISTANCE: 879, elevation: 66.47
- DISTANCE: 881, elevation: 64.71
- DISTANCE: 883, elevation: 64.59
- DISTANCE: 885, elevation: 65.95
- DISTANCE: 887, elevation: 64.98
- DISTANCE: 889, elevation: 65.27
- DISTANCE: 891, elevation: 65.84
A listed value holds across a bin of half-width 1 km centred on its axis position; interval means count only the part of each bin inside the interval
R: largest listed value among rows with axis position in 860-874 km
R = 64.11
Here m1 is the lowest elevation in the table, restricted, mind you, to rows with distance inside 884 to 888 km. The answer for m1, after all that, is 64.98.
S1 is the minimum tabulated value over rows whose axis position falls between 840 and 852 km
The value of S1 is 62.5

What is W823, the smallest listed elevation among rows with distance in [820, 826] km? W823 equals 62.46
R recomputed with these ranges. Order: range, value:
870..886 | 66.47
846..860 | 64.25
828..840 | 63.29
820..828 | 66.26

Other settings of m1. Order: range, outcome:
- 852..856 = 62.78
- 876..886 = 61.93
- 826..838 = 60.77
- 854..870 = 61.59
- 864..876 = 60.12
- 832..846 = 61.62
